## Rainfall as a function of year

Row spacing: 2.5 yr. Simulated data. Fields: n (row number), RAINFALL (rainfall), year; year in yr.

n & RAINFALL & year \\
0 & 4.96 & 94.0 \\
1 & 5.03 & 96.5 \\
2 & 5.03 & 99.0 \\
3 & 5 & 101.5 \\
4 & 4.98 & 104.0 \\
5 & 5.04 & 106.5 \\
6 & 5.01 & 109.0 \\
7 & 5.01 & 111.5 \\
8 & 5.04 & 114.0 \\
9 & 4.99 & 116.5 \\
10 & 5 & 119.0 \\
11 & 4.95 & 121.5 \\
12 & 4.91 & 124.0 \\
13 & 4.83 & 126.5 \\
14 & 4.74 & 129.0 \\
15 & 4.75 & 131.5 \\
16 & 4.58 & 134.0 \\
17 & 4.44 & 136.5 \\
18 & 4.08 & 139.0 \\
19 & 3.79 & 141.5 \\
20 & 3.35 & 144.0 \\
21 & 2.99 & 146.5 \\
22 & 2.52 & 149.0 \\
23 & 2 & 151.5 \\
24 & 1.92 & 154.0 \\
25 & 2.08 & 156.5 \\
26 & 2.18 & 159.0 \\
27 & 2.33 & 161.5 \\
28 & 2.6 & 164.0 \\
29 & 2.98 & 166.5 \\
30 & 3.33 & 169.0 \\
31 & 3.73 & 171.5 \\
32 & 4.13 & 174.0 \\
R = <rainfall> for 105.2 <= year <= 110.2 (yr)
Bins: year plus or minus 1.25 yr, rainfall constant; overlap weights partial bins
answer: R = 5.02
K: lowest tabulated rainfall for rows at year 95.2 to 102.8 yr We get 5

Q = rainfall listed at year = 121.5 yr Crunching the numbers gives 4.95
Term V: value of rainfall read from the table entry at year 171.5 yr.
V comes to 3.73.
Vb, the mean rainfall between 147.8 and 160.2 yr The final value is 2.14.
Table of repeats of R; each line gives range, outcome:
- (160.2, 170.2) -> 2.8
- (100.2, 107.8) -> 5.01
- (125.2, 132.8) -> 4.77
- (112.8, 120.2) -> 5.01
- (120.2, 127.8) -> 4.9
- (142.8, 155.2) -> 2.56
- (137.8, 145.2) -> 3.74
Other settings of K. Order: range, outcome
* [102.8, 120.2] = 4.98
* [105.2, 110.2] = 5.01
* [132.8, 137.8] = 4.44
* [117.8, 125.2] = 4.91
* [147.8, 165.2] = 1.92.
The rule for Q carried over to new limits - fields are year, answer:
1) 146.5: 2.99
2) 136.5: 4.44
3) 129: 4.74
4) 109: 5.01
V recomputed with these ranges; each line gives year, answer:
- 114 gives 5.04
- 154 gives 1.92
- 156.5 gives 2.08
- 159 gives 2.18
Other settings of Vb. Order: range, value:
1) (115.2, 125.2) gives 4.96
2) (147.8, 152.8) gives 2.25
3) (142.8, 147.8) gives 3.16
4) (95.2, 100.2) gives 5.03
